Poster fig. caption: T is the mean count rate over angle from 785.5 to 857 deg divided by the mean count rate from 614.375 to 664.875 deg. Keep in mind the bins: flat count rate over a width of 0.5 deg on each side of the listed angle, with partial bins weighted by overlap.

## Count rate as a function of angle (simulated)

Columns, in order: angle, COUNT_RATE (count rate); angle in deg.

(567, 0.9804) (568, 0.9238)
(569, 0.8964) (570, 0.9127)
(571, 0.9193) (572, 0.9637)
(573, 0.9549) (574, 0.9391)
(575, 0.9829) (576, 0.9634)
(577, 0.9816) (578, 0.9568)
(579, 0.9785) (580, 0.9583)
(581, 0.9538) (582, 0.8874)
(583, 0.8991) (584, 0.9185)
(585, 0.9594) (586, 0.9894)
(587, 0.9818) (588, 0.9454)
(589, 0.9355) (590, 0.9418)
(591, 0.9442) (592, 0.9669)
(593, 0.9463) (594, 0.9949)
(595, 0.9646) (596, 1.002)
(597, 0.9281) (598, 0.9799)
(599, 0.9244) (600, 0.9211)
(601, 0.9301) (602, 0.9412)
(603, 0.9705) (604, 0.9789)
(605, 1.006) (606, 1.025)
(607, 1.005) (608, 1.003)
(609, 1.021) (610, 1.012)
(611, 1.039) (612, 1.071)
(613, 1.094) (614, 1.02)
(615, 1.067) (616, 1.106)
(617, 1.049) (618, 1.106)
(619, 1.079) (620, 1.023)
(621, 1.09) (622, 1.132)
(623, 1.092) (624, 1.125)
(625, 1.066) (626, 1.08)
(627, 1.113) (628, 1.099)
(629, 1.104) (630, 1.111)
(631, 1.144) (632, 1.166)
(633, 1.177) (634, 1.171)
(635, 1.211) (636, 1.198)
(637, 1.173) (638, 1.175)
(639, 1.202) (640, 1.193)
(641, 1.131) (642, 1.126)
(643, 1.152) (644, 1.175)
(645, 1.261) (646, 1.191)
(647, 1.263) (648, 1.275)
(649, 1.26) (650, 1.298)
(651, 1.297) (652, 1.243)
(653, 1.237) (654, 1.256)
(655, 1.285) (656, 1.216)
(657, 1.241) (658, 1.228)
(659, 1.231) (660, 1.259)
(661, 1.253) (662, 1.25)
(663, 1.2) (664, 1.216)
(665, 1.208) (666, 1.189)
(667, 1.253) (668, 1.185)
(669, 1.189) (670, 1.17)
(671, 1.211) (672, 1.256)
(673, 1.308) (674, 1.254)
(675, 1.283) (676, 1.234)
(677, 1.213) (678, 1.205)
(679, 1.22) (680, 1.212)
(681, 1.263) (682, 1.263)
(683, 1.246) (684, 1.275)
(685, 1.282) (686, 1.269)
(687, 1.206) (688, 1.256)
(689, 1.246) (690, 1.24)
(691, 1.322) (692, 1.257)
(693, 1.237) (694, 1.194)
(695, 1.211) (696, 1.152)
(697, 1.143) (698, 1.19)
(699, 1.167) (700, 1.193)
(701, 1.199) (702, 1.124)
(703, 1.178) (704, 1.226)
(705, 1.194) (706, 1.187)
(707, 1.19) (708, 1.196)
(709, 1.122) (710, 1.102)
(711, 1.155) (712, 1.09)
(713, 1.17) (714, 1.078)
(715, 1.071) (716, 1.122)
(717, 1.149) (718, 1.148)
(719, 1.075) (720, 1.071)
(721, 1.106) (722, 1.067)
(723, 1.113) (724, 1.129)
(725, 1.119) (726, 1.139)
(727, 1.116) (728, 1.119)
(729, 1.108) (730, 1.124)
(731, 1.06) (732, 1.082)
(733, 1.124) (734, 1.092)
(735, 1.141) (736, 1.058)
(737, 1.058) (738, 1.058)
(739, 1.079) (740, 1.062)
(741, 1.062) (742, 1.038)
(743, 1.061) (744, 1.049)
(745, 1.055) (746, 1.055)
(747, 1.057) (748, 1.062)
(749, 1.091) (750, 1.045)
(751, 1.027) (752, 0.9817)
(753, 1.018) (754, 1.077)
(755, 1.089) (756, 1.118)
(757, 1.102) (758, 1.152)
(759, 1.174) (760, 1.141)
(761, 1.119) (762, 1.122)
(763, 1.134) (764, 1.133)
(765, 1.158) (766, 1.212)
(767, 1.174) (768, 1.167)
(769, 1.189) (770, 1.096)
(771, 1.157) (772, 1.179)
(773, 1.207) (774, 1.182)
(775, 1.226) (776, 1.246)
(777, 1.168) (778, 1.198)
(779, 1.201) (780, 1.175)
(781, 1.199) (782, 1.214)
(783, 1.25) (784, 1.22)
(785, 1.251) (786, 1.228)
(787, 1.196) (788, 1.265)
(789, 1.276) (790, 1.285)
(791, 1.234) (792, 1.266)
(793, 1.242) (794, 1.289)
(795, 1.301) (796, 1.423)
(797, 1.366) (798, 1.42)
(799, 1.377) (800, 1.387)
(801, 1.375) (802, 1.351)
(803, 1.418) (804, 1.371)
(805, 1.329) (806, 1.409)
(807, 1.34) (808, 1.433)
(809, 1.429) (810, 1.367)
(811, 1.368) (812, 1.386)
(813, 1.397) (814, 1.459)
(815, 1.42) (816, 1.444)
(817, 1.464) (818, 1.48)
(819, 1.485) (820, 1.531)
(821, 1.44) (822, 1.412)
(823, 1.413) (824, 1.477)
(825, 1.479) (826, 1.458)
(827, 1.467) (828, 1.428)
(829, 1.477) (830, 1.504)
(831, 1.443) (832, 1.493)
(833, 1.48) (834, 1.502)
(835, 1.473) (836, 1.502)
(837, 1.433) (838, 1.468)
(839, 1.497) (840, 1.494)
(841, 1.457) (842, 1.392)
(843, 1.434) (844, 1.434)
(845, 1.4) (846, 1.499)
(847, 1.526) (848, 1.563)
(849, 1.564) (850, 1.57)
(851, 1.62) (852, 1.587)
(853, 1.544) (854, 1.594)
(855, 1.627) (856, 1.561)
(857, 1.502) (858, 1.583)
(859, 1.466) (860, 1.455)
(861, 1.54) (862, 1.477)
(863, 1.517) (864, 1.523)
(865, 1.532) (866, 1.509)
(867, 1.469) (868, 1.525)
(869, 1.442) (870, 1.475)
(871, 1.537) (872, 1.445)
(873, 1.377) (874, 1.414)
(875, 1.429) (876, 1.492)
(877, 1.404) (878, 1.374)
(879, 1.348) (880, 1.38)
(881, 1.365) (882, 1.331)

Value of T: 1.22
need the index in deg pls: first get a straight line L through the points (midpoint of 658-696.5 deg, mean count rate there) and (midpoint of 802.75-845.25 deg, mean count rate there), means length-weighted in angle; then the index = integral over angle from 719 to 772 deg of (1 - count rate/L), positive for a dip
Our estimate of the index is 9.2 deg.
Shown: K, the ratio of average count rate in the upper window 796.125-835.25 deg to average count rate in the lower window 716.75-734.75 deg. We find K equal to 1.3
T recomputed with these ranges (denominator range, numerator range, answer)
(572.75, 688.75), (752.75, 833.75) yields 1.17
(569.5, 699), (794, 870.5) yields 1.31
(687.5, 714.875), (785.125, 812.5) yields 1.13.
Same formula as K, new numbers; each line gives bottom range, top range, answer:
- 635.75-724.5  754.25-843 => 1.10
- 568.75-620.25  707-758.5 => 1.11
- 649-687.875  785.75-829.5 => 1.12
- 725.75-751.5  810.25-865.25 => 1.38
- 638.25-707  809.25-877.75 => 1.21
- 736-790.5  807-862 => 1.30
